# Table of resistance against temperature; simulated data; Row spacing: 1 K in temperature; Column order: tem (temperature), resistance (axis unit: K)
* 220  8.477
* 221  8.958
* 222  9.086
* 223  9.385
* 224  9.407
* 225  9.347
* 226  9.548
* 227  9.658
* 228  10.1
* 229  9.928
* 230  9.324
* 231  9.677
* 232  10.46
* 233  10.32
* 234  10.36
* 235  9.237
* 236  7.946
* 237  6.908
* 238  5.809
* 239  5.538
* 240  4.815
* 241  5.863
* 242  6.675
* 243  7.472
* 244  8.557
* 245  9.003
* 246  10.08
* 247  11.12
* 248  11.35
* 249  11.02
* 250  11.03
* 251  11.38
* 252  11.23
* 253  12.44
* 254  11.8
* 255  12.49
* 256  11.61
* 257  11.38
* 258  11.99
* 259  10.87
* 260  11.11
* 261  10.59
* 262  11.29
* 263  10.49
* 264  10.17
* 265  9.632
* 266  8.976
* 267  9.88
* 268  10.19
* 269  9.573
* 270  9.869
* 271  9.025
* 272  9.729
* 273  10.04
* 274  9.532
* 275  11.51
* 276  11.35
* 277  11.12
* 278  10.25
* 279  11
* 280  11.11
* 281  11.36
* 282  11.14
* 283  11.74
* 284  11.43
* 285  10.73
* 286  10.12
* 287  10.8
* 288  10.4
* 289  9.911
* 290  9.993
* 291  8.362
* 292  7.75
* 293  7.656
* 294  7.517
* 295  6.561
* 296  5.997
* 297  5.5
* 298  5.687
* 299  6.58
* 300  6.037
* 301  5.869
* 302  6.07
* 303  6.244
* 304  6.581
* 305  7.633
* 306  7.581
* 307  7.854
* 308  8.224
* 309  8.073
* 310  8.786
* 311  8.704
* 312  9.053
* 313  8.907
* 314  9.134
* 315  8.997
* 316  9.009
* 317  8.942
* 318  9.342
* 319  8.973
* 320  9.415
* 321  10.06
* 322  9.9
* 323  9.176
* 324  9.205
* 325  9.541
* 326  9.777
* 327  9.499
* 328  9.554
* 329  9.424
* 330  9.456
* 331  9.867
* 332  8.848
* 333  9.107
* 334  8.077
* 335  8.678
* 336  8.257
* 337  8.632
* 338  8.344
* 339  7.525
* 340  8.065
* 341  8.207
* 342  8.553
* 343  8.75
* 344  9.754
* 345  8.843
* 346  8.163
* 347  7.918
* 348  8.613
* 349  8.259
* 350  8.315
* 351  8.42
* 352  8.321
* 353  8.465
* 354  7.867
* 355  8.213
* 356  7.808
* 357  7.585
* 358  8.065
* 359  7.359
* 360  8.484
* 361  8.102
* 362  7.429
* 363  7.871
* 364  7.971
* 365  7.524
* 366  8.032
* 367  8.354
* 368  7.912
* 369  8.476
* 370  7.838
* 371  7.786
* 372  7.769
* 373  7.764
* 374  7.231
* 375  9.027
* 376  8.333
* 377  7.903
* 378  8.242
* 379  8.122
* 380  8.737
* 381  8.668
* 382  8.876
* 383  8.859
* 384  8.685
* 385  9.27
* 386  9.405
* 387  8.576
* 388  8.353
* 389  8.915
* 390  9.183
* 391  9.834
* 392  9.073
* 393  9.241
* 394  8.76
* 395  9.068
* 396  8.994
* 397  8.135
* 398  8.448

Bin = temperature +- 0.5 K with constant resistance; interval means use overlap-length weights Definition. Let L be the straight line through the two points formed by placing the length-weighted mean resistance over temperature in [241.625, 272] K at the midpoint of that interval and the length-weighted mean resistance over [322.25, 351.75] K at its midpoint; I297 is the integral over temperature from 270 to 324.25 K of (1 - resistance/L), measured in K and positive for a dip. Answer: 3.9 K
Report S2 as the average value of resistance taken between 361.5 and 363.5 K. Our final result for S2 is 7.65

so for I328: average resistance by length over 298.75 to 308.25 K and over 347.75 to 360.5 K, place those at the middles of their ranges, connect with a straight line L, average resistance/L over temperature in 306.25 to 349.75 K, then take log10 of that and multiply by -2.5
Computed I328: -0.19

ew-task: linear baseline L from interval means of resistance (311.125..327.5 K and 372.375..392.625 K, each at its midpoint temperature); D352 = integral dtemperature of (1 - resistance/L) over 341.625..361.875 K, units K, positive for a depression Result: 1.56 K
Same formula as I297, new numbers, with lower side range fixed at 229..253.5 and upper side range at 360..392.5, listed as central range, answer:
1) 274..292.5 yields -3.47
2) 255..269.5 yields -2.65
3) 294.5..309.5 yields 3.54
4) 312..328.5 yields -1.25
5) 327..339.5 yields -0.34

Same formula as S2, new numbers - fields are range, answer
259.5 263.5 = 10.9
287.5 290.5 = 10.1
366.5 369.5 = 8.25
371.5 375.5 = 7.95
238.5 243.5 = 6.07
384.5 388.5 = 8.9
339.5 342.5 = 8.28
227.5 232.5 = 9.9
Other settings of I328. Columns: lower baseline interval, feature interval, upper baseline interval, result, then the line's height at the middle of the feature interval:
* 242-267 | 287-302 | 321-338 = 0.30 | 9.85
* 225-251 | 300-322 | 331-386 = 0.04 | 8.54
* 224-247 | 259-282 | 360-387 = -0.22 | 8.48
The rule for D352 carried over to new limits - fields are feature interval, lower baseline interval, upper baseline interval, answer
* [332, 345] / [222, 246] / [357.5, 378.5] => -0.7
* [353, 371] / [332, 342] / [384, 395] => 1.5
